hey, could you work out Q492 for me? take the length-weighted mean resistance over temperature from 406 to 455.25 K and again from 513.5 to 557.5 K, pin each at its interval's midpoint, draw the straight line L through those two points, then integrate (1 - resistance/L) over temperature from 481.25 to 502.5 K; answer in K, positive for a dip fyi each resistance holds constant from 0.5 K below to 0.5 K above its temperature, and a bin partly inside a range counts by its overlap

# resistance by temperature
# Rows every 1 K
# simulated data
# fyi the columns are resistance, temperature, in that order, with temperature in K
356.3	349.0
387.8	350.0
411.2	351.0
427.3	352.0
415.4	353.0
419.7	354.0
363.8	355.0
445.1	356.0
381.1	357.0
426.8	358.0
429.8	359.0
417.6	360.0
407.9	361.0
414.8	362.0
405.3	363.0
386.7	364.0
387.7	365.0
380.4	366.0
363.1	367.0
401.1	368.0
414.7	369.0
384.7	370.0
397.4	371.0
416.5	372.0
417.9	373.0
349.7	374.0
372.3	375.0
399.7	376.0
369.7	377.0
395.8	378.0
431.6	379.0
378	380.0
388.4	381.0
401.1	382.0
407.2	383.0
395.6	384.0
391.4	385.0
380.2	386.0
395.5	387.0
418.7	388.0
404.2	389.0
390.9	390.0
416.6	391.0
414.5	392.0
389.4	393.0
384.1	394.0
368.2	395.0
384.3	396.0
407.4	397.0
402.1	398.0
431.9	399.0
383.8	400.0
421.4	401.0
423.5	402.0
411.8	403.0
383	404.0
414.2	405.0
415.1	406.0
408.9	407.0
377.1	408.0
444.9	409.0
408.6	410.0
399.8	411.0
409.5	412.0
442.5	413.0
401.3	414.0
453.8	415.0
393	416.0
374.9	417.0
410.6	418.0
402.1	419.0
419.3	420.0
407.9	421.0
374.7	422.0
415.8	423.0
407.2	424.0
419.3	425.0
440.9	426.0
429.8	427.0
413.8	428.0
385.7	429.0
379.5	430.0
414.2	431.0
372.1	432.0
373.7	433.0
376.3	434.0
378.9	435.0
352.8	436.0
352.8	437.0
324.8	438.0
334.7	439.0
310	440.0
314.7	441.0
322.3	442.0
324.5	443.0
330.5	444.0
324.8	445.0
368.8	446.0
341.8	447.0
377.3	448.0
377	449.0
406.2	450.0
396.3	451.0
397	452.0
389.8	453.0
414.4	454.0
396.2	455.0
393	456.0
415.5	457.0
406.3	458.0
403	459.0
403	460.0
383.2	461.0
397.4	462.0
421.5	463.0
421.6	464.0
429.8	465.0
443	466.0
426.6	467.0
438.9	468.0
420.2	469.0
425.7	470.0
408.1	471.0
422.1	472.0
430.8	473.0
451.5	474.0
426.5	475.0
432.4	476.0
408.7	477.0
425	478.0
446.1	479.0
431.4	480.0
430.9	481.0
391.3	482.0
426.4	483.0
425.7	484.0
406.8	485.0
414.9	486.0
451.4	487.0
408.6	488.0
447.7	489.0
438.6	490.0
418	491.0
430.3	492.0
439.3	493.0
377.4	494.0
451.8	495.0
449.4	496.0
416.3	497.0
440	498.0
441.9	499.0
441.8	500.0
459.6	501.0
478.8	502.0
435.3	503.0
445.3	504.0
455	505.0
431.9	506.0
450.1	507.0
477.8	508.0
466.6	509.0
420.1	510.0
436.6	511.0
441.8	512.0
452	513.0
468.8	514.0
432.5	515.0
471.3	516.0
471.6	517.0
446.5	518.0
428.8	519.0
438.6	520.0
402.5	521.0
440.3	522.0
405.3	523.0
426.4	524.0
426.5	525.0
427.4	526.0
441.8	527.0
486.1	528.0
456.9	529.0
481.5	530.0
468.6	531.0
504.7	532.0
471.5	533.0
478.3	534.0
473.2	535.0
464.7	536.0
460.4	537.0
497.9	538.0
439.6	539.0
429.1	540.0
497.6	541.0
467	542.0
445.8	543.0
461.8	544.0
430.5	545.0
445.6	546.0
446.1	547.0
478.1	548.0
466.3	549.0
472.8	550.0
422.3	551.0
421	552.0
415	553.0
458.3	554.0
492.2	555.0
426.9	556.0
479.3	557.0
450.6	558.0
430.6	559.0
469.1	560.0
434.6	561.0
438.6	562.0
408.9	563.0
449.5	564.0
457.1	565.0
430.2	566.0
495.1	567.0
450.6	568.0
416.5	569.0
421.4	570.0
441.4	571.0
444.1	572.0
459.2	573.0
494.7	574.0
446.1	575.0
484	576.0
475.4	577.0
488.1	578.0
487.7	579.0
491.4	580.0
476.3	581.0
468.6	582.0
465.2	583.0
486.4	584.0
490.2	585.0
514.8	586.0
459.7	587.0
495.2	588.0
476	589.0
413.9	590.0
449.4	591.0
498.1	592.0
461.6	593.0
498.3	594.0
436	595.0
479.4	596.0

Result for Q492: -0.3 K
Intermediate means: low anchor 386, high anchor 454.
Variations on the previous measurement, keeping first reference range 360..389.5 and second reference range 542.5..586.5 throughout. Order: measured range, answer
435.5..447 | 2.3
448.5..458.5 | 0.5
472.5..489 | 0.1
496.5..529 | -0.3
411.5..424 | 0.0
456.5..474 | 0.3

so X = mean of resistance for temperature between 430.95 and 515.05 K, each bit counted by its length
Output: 410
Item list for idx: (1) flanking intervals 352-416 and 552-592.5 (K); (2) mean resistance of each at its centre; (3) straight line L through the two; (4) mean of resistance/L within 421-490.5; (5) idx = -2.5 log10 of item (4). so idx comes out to 0.069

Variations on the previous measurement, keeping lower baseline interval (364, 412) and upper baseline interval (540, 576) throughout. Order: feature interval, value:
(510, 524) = 0.00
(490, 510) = -0.02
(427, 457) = 0.13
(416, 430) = 0.01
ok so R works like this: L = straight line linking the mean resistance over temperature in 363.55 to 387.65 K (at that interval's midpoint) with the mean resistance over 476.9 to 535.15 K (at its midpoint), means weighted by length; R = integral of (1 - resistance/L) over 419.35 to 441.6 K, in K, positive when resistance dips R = 1.68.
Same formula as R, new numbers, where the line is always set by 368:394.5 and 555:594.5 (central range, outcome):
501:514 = -0.3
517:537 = -0.2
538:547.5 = 0.0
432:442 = 1.7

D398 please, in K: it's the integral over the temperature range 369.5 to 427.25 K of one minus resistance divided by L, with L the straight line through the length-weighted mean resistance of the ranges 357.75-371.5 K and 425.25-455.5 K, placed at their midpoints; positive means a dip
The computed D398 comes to -2.3 K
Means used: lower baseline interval 401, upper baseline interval 371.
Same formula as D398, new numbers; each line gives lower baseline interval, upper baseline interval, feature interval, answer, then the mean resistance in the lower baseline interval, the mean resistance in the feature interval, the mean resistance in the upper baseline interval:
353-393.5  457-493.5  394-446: 2.6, 399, 389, 423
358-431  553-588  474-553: -0.4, 403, 444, 461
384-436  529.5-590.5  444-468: 1.4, 403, 397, 461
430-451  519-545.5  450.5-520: -4.5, 356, 429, 454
